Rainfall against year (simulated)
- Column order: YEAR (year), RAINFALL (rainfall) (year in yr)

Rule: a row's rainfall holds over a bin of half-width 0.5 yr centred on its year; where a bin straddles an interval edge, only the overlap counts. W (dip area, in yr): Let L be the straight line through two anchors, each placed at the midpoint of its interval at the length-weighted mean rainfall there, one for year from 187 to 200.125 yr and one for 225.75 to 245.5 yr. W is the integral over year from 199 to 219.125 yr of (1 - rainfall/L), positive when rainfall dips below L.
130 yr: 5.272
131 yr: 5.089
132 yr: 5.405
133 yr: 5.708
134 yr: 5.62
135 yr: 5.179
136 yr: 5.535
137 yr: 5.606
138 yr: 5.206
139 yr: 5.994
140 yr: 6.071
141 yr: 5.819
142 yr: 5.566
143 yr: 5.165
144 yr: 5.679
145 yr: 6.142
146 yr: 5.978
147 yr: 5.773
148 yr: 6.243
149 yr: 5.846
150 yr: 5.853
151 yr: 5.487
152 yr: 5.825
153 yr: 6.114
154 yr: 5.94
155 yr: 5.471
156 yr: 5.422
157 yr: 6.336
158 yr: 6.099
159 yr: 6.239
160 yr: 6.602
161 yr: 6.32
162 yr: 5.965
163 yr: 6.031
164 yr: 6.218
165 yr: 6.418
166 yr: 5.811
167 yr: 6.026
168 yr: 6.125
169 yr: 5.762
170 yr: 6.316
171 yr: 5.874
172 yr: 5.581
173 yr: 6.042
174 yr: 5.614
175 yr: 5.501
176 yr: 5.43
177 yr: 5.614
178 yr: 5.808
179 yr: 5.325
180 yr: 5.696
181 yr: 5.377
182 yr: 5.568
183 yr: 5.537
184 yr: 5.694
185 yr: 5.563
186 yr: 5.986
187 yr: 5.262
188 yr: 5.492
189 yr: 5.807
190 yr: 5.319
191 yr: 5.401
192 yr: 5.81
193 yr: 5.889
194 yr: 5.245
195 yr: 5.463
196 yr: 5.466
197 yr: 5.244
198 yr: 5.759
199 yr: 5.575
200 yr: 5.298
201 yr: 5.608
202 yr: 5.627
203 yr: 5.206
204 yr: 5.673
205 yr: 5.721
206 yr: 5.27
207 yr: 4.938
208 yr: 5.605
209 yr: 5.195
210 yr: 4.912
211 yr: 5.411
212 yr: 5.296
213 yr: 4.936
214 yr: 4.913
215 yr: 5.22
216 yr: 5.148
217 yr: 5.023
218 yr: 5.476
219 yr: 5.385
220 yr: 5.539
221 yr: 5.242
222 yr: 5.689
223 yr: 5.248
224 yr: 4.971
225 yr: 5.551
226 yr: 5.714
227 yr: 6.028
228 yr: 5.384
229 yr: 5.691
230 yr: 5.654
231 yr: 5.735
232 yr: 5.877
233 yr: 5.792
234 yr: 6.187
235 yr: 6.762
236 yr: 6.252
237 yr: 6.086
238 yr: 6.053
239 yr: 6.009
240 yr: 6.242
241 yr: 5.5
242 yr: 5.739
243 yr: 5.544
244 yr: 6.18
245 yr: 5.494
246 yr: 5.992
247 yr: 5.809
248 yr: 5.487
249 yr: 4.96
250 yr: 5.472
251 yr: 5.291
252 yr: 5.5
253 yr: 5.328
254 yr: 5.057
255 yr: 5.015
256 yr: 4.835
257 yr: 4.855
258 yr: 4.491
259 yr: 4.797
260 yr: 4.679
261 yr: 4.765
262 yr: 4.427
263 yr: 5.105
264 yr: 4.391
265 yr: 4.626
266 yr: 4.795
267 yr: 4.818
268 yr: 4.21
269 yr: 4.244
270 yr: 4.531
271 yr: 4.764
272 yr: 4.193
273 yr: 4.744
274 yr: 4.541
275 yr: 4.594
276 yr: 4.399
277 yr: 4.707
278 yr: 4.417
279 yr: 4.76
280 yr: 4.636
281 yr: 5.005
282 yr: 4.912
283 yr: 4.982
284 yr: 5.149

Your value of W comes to 1.3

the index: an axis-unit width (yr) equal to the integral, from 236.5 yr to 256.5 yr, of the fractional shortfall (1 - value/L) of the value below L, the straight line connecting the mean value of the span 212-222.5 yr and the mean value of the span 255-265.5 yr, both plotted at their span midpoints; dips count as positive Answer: -2.8 yr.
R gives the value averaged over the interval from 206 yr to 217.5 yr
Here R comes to 5.15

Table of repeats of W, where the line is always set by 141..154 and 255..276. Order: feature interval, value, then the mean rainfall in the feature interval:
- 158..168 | -0.9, 6.17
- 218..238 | -2.9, 5.73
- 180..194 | -0.4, 5.58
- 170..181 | -0.3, 5.67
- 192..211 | -0.6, 5.44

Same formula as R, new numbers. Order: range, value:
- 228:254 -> 5.76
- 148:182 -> 5.88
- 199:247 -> 5.58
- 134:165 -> 5.86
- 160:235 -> 5.6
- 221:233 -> 5.59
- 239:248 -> 5.81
